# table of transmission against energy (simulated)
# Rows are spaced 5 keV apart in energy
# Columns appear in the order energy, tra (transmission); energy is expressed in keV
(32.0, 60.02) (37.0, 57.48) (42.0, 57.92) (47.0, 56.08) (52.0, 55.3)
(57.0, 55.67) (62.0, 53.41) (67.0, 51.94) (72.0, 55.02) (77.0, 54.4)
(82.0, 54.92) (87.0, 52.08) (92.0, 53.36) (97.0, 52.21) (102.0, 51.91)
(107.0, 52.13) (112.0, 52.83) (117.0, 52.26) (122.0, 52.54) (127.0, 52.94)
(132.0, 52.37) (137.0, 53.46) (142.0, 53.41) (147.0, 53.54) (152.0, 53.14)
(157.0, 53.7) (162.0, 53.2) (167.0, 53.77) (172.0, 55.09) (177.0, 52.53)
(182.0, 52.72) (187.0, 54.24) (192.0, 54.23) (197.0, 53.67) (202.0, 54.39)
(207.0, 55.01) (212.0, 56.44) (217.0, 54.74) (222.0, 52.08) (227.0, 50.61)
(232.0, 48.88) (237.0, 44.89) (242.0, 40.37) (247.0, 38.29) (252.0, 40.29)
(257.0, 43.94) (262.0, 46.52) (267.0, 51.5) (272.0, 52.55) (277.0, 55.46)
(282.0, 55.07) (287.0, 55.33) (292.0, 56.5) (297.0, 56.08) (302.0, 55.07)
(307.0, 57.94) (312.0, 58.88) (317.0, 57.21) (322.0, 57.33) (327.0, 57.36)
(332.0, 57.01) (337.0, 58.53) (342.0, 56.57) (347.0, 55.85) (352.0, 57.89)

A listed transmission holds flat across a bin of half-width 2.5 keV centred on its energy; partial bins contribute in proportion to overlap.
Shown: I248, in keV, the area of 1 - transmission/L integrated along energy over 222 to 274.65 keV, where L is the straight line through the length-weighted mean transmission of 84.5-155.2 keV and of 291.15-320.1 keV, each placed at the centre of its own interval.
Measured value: 9.0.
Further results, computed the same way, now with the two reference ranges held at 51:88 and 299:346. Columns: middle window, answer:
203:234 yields 1.6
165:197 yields 1.0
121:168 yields 1.6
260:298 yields 2.1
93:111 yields 0.8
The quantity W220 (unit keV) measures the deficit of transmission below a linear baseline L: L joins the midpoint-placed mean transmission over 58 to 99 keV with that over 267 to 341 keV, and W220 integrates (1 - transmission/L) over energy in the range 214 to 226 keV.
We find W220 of 0.4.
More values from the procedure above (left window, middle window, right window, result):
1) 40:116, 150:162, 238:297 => -0.4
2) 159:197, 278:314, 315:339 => 0.2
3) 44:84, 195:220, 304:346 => 0.6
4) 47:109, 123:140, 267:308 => 0.4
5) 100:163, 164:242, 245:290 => -2.5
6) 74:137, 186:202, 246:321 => -0.4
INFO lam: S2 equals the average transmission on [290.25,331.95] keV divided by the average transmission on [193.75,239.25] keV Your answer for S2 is 1.1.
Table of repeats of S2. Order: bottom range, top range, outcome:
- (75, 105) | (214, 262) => 0.87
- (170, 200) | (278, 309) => 1.04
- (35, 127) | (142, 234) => 0.99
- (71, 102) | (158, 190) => 1.00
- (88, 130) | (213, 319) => 0.97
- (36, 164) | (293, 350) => 1.06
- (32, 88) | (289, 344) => 1.03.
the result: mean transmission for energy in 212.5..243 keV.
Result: 49.5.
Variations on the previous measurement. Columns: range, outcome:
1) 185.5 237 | 53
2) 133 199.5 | 53.6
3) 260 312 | 54.5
